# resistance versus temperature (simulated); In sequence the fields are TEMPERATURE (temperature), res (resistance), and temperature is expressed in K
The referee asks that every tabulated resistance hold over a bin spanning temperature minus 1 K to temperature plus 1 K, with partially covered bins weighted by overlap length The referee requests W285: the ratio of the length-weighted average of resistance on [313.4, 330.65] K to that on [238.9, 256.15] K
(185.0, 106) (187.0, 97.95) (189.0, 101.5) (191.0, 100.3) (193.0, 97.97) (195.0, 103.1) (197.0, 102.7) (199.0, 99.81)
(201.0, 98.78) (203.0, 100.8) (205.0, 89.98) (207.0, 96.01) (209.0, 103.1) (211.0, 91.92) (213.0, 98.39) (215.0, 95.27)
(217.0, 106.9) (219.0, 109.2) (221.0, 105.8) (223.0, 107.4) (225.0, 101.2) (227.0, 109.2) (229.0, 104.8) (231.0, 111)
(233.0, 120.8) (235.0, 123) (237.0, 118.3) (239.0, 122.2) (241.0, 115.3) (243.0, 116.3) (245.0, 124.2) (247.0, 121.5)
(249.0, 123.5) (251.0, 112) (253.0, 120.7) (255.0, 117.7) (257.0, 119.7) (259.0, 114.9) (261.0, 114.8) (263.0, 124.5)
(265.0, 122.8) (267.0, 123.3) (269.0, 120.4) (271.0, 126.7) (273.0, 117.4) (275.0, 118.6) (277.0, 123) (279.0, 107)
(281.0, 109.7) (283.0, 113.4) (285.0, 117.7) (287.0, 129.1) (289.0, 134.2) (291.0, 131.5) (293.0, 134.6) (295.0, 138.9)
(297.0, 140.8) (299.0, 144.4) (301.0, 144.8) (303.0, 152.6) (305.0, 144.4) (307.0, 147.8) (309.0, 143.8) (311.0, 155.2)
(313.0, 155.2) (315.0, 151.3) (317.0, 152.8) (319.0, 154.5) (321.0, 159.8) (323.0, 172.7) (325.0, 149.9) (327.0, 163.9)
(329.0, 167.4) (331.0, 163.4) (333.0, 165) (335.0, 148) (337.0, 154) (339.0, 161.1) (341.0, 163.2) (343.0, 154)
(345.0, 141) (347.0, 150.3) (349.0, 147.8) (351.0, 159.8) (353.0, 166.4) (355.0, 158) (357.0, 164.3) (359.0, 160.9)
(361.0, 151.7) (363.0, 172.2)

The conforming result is 1.3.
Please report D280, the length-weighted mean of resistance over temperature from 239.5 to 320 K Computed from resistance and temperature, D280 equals 129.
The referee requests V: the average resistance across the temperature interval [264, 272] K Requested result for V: 123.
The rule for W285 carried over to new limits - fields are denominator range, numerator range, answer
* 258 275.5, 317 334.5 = 1.34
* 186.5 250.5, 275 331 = 1.33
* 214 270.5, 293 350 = 1.32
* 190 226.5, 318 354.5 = 1.57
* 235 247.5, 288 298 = 1.13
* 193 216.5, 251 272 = 1.22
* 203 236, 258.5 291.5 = 1.15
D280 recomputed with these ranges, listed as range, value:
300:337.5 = 155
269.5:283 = 117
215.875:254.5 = 114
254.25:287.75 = 119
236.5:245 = 119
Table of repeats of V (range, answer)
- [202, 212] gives 96.4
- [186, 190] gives 99.7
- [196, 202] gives 100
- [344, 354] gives 153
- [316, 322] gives 156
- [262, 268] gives 124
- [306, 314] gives 150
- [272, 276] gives 118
